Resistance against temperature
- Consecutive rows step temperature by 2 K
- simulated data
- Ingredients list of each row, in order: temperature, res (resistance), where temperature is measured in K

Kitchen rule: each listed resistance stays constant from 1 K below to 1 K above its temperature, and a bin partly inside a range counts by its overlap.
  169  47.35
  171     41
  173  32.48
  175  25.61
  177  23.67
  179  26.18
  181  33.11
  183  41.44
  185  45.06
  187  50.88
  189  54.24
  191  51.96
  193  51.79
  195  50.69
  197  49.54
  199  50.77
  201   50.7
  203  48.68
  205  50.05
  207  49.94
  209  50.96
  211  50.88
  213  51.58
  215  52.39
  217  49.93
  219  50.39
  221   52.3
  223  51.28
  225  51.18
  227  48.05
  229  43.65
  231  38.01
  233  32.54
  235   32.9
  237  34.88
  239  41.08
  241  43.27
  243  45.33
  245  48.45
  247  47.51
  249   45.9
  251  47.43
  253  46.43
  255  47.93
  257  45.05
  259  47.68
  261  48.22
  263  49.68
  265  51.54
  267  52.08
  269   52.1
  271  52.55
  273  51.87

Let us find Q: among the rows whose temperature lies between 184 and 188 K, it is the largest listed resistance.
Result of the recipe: 50.88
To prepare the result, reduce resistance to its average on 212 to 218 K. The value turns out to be 51.3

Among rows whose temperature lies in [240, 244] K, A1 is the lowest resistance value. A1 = 43.27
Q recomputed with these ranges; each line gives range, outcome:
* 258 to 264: 49.68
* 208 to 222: 52.39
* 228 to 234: 43.65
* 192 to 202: 51.79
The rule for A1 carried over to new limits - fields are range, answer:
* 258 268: 47.68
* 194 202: 49.54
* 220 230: 43.65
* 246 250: 45.9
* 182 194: 41.44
